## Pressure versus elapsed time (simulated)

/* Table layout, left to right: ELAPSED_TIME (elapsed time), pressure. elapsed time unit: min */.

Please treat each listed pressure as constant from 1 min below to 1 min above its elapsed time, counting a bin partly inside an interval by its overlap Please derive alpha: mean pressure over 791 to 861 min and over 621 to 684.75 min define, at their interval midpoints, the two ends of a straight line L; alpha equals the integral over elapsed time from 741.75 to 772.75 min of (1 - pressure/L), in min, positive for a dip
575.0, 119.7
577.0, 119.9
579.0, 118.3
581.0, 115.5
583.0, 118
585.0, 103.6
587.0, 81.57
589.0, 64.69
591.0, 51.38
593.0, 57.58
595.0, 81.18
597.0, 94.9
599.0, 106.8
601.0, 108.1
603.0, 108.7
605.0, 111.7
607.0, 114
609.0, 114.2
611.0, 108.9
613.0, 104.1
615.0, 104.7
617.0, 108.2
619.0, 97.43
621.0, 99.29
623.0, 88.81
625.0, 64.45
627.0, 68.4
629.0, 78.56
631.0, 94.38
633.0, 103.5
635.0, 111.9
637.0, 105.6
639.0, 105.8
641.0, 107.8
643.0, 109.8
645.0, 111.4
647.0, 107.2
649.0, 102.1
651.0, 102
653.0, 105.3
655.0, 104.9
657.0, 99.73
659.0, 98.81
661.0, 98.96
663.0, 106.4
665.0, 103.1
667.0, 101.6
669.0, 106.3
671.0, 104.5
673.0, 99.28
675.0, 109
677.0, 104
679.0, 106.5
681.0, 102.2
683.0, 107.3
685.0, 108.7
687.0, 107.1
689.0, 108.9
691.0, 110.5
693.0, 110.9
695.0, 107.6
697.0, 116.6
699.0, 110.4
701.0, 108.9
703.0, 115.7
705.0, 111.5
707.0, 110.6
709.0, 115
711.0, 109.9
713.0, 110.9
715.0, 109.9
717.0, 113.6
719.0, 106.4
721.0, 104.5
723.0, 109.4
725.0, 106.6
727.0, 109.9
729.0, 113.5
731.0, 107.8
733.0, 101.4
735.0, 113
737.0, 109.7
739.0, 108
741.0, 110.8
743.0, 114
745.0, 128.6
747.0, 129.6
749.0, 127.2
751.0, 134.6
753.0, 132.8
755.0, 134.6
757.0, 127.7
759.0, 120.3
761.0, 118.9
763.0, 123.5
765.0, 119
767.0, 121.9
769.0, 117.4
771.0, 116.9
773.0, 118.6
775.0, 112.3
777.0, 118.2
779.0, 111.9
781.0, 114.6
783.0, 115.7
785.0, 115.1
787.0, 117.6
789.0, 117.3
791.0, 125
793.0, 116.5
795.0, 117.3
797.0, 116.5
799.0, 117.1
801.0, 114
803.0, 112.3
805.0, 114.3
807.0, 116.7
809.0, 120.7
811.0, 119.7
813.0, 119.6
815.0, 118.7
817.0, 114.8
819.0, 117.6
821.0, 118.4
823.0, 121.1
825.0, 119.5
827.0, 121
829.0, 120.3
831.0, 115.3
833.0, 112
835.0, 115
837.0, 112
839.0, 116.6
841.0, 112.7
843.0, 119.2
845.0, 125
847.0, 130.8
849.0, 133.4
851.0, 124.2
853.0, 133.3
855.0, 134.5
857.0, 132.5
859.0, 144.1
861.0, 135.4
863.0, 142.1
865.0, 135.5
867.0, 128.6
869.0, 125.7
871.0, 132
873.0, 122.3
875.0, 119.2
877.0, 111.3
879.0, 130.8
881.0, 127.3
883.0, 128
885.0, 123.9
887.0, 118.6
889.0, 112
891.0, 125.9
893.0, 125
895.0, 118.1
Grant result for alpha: -3.1 min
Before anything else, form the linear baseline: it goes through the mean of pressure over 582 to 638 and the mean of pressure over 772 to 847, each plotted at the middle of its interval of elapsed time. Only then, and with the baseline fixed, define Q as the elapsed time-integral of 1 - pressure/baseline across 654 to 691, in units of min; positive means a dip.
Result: -1.0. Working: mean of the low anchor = 94.8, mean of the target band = 104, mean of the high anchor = 117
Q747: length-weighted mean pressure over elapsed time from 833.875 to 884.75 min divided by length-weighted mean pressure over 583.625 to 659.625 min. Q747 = 1.3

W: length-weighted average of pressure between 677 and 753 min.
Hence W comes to 112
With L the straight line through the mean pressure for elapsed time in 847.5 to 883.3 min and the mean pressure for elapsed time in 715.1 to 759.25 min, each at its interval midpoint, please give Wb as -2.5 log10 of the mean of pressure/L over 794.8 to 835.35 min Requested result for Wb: 0.07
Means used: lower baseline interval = 116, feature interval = 117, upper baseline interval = 130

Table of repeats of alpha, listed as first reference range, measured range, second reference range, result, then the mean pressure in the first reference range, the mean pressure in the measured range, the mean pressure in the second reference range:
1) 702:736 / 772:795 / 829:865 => 0.26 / 110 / 117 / 126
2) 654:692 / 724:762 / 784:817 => -2.28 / 105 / 118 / 117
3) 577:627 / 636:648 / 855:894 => -0.78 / 96.8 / 108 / 128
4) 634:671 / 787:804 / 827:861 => 0.31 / 105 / 117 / 124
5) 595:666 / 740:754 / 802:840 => -1.81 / 101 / 125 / 117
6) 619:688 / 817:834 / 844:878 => 0.96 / 101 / 118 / 130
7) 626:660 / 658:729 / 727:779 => 0.89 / 101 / 108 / 119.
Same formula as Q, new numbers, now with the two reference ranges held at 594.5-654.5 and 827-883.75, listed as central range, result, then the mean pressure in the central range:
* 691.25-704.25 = -0.32 min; 112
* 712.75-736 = 0.60 min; 109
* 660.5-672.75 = 0.26 min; 103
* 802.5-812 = 0.28 min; 117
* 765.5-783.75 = 0.09 min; 116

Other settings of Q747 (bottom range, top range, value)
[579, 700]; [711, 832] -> 1.16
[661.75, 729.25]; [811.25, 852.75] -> 1.10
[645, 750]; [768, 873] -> 1.11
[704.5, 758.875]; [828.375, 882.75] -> 1.09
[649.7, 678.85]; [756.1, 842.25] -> 1.14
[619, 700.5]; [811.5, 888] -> 1.21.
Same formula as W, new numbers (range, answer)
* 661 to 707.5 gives 108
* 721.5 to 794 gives 118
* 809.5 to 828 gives 119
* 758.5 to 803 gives 117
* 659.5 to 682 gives 104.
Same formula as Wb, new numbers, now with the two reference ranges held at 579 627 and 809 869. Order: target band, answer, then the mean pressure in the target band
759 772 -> -0.042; 120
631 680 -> -0.027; 105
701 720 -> -0.027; 111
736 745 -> -0.004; 113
